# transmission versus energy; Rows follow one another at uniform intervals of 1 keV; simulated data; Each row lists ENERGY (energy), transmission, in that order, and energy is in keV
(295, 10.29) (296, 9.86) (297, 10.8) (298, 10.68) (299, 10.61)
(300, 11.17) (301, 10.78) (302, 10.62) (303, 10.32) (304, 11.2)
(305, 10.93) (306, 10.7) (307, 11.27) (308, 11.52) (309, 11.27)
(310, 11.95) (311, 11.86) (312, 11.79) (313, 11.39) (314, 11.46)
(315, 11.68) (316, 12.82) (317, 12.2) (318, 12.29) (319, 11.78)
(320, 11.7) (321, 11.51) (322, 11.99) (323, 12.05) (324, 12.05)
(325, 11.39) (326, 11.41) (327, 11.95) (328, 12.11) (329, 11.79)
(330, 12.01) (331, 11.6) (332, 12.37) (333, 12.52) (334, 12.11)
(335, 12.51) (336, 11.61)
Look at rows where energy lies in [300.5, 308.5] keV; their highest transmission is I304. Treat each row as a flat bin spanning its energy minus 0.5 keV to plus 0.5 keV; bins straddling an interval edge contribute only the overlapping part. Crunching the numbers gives 11.52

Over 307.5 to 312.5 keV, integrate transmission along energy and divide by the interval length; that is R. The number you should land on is 11.7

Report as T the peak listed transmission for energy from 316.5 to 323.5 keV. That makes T 12.29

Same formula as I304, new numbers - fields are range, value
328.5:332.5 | 12.37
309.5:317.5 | 12.82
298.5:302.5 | 11.17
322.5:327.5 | 12.05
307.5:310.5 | 11.95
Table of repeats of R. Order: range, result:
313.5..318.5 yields 12.1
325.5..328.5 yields 11.8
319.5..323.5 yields 11.8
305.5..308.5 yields 11.2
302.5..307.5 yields 10.9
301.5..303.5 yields 10.5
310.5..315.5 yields 11.6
